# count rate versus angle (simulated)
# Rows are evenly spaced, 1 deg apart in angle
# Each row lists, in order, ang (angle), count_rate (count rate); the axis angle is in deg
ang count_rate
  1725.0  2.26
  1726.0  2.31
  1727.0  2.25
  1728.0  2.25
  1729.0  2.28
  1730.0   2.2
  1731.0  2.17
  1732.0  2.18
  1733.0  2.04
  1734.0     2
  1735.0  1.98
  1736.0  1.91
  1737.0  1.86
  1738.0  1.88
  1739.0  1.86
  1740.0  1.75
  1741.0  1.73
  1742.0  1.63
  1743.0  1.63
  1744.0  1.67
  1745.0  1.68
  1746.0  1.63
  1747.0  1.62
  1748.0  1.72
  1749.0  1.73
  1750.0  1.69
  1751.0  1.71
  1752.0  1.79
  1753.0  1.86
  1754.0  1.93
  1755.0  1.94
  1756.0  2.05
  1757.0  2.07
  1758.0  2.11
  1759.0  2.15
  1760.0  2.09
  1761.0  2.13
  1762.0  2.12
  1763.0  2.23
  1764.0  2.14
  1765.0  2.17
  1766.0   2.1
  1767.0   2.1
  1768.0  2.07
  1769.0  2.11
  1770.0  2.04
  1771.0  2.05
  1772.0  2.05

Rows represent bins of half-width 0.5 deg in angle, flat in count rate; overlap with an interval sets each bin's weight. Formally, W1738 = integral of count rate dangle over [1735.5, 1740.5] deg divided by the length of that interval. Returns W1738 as 1.85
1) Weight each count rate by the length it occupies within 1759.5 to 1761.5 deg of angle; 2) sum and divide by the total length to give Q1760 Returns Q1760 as 2.11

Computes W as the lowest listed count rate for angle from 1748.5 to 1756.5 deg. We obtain 1.69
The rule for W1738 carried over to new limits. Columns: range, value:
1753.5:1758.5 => 2.02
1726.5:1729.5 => 2.26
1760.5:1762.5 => 2.12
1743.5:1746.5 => 1.66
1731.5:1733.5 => 2.11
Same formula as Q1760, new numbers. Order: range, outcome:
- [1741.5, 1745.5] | 1.65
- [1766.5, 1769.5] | 2.09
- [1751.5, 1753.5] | 1.83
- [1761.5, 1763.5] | 2.17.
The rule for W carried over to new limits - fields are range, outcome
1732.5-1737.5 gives 1.86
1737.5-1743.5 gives 1.63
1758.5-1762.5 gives 2.09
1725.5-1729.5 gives 2.25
